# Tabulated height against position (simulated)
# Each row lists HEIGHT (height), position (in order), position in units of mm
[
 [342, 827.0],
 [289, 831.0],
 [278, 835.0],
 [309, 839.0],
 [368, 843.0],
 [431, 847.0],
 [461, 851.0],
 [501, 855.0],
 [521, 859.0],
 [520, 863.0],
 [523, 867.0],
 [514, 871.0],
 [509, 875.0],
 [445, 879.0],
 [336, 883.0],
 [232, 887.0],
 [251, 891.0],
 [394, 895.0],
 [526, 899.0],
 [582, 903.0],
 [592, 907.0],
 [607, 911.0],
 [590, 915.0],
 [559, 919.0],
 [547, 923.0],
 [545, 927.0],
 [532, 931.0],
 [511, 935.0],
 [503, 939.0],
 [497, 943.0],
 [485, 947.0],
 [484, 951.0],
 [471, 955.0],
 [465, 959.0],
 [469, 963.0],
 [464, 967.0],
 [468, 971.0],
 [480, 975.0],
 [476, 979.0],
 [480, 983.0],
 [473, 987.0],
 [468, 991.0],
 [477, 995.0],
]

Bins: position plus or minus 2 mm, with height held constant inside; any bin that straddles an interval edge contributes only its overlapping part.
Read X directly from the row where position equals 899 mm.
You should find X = 526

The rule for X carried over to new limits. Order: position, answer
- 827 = 342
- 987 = 473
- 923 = 547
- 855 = 501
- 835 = 278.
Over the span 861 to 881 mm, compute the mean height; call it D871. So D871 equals 502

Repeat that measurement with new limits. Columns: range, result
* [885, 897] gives 292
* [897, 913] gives 577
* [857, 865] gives 520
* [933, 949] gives 499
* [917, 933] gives 546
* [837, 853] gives 392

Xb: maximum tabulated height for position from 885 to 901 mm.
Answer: 526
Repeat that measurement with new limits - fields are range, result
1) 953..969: 471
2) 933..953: 511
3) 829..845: 368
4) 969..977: 480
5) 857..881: 523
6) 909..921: 607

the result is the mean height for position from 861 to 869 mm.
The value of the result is 522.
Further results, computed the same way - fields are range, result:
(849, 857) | 481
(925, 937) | 529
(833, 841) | 294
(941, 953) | 489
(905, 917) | 596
